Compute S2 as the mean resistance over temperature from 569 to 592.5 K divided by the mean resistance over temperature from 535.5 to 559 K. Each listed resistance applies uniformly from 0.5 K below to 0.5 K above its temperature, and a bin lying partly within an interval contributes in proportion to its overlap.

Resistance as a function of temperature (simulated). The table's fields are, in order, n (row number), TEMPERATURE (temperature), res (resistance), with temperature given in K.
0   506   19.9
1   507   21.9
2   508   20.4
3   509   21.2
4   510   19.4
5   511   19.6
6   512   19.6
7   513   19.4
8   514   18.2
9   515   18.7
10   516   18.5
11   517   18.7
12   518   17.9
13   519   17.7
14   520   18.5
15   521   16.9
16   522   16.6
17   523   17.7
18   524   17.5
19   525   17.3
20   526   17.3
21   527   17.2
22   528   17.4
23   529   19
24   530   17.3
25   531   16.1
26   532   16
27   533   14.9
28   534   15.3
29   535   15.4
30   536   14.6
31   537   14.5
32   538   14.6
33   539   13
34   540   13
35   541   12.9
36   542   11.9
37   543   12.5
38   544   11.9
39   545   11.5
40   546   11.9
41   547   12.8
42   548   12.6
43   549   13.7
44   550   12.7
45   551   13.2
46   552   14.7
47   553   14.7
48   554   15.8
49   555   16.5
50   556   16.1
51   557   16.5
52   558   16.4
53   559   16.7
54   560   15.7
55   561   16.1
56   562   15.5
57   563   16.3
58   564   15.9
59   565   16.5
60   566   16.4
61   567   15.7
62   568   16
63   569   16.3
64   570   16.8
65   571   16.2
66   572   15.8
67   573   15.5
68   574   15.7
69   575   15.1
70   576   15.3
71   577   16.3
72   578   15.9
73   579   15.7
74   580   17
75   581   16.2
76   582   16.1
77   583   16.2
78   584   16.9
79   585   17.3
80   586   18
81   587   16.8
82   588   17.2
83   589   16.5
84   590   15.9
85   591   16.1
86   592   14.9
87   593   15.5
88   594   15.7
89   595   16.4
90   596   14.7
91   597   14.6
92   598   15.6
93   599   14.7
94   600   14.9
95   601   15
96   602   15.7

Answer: 1.17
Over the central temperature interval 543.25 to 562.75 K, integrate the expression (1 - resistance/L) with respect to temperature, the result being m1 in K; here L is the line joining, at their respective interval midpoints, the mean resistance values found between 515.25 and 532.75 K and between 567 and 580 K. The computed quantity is 2.4 K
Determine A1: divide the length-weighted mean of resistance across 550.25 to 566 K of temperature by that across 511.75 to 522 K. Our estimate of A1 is 0.86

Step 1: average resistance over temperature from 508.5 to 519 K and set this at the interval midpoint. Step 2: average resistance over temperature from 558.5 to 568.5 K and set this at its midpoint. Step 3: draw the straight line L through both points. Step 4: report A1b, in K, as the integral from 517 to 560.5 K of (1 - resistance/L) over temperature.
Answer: 5.6 K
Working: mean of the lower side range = 19.1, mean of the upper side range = 16.1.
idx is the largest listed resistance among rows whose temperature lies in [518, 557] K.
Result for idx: 19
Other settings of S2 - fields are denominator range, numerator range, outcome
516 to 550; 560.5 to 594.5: 1.05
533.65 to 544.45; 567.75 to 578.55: 1.17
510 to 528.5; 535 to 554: 0.73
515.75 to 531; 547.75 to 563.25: 0.86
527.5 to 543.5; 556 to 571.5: 1.09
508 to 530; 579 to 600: 0.88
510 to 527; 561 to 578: 0.88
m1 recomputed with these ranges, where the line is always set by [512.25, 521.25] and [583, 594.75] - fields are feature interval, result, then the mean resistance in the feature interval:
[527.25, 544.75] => 3.08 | 14.7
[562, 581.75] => 1.01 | 16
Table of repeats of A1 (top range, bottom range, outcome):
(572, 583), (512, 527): 0.89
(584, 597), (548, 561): 1.07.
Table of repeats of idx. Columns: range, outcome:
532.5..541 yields 15.4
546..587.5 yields 18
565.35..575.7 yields 16.8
